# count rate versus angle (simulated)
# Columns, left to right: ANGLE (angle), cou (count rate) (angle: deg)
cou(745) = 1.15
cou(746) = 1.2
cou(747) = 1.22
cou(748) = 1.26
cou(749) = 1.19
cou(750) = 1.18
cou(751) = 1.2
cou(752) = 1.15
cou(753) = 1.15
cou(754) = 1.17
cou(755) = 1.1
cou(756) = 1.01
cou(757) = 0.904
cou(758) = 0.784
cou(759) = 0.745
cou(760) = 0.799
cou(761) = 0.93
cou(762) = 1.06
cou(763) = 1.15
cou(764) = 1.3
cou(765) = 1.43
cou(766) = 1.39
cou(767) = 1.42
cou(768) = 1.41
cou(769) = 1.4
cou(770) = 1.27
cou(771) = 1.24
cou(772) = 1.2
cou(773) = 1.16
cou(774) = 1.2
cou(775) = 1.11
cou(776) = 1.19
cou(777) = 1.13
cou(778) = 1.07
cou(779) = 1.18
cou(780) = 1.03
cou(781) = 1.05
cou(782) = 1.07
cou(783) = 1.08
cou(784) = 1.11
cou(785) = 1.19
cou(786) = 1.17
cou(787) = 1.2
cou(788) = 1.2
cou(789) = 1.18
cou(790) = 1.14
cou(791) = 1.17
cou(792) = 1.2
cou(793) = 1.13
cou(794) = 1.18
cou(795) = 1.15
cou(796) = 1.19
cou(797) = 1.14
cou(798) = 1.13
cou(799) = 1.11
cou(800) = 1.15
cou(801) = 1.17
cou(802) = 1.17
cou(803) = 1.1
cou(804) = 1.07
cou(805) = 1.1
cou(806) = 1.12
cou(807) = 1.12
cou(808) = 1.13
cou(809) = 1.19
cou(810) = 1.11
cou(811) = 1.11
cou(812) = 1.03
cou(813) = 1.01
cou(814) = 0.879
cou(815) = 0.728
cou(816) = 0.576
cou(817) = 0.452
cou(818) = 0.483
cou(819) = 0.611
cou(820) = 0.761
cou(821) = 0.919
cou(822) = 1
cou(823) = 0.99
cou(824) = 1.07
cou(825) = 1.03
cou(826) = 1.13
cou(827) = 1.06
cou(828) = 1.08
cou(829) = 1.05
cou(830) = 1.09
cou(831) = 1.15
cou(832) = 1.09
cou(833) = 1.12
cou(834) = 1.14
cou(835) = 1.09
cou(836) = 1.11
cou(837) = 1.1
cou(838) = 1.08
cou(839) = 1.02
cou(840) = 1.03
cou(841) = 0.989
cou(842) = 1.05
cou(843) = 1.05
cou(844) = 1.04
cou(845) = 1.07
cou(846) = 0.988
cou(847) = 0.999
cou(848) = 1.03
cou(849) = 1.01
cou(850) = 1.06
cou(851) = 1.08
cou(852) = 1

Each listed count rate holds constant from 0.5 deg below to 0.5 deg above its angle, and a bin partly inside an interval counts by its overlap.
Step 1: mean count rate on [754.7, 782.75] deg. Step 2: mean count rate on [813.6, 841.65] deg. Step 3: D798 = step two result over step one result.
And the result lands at 0.85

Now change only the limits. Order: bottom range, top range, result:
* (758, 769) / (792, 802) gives 1.00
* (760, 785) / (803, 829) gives 0.81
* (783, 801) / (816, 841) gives 0.84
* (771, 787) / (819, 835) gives 0.91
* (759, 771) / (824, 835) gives 0.90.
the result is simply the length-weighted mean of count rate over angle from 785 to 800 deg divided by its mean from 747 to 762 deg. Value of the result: 1.11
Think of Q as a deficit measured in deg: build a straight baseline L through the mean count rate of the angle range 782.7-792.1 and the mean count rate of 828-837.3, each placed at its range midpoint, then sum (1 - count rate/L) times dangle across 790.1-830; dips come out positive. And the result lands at 3.9 deg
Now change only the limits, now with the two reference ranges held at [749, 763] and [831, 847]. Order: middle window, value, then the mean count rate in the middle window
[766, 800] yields -4.6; 1.18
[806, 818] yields 1.4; 0.928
